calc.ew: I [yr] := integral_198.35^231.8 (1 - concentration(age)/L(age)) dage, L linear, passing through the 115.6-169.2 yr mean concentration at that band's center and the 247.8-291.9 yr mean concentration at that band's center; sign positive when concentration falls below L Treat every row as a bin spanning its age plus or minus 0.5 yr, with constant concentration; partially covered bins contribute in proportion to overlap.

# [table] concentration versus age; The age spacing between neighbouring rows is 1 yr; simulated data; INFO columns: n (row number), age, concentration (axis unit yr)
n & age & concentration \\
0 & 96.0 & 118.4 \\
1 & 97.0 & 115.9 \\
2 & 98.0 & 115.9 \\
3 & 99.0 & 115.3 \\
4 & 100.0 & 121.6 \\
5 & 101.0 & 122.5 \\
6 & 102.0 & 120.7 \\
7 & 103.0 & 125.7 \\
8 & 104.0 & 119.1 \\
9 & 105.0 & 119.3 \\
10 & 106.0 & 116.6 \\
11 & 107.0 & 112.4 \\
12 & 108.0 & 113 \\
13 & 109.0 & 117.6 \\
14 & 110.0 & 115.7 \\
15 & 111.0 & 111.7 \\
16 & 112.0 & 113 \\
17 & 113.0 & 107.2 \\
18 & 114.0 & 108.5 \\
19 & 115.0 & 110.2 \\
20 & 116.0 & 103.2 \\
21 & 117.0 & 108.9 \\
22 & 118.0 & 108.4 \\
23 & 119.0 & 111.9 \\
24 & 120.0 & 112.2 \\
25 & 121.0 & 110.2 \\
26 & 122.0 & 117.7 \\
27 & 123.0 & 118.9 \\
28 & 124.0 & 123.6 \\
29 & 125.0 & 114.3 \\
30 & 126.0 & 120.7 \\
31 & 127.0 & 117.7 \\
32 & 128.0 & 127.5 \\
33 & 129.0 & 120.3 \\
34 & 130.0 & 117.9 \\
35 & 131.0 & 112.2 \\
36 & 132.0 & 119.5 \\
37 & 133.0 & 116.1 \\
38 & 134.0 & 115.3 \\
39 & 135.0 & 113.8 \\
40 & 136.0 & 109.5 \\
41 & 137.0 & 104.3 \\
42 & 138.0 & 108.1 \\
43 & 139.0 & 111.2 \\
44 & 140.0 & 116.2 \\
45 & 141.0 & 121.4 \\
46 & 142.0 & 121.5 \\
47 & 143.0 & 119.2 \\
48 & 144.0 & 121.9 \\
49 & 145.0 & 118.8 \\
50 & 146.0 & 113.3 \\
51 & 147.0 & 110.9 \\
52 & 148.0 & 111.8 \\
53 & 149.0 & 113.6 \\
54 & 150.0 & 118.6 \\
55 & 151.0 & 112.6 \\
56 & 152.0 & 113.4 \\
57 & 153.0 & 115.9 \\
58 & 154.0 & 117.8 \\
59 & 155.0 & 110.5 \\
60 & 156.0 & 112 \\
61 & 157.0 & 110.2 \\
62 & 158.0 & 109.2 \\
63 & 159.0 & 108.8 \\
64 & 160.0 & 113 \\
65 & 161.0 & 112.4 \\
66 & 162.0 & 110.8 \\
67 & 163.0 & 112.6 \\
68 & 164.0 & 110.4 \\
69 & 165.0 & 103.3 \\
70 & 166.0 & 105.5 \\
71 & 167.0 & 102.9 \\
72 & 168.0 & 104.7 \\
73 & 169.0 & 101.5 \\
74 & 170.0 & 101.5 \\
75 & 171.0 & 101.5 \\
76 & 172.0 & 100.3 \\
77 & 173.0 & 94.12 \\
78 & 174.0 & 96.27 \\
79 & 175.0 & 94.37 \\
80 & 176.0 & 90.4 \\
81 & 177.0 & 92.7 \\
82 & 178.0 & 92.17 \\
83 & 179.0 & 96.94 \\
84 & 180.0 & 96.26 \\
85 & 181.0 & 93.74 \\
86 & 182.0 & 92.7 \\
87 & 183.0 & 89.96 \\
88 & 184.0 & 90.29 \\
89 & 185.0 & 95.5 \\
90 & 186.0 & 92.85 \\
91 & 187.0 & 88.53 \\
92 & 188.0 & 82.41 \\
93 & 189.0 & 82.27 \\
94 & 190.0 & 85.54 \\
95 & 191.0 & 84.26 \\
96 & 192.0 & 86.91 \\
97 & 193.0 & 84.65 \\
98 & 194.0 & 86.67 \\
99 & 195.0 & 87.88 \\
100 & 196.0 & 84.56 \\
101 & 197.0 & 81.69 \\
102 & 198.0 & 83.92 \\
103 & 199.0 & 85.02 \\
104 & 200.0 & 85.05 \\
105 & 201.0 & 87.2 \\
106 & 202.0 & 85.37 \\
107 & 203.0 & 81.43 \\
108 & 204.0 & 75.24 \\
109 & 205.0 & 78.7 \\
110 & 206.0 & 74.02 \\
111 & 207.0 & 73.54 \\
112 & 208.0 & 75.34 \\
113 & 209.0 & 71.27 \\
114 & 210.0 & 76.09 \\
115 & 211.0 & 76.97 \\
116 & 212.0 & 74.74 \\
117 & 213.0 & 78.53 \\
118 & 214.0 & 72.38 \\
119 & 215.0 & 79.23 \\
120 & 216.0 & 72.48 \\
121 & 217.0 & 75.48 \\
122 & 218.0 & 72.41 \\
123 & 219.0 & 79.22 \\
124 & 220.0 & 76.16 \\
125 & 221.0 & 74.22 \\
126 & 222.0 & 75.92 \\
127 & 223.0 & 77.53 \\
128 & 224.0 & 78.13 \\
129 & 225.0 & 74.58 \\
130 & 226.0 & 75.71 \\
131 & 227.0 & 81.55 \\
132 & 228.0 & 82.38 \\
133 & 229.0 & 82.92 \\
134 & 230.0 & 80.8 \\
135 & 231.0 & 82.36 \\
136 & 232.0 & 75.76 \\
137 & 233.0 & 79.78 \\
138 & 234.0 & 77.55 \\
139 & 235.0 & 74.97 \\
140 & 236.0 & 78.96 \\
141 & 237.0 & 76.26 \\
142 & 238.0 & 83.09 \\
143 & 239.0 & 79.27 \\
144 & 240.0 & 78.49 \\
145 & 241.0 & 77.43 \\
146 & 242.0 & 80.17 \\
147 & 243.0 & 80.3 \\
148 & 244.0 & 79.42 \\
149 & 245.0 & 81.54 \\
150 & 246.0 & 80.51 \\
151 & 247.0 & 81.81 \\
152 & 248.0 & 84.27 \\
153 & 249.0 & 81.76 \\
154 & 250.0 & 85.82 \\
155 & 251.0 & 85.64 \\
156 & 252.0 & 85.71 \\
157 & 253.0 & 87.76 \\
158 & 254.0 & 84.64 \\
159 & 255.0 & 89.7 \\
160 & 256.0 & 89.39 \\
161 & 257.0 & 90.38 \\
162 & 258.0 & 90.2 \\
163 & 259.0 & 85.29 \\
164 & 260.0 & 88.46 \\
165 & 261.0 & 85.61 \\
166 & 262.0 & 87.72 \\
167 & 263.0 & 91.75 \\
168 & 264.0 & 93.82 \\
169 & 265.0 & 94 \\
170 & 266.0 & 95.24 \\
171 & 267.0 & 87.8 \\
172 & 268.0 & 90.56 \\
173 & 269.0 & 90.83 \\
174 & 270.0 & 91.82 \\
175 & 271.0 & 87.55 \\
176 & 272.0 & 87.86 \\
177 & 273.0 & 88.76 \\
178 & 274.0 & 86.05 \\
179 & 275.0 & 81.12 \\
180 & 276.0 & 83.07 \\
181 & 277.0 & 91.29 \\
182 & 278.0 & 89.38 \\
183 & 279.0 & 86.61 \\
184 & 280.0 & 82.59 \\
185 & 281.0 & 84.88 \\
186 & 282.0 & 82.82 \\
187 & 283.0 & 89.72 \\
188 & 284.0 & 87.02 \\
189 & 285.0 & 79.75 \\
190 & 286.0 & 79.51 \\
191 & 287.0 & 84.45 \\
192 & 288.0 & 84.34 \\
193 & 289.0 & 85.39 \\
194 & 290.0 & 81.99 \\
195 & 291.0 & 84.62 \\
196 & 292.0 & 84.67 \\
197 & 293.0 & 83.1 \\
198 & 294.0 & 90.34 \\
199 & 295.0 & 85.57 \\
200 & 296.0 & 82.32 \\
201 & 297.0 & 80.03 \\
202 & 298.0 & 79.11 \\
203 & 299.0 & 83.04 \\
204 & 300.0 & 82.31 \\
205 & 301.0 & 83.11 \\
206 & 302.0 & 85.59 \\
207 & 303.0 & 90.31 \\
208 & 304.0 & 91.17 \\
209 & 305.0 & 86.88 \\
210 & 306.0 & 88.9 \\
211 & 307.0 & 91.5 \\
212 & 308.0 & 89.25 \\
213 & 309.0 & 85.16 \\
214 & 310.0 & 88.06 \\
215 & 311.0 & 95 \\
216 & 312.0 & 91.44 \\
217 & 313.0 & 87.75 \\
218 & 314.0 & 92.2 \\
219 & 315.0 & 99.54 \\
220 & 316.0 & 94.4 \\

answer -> 6.9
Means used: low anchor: 113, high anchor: 87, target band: 77.9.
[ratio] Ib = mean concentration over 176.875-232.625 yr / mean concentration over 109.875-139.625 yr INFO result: 0.7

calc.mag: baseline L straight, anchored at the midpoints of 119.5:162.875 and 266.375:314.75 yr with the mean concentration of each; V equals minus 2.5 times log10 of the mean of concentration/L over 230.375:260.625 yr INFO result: 0.15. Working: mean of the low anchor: 115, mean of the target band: 82.6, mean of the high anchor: 86.5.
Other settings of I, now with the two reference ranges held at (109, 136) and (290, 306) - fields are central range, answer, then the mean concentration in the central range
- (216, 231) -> 3.0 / 77.6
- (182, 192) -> 1.5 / 88.1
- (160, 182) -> 1.1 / 101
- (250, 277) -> 0.6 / 88.5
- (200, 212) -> 2.7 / 77.9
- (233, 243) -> 1.7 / 78.6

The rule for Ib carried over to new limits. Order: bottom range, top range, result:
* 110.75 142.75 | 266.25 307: 0.75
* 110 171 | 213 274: 0.73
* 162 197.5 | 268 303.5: 0.91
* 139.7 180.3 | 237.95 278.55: 0.80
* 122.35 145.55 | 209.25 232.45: 0.66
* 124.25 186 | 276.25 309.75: 0.79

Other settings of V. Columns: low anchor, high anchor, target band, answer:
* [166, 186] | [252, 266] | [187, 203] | 0.119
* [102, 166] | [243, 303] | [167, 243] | 0.192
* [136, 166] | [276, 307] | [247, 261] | 0.072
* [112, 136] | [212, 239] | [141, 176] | -0.076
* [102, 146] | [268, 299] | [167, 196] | 0.133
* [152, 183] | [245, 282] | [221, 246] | 0.171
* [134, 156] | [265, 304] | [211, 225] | 0.294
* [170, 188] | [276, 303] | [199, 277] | 0.086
